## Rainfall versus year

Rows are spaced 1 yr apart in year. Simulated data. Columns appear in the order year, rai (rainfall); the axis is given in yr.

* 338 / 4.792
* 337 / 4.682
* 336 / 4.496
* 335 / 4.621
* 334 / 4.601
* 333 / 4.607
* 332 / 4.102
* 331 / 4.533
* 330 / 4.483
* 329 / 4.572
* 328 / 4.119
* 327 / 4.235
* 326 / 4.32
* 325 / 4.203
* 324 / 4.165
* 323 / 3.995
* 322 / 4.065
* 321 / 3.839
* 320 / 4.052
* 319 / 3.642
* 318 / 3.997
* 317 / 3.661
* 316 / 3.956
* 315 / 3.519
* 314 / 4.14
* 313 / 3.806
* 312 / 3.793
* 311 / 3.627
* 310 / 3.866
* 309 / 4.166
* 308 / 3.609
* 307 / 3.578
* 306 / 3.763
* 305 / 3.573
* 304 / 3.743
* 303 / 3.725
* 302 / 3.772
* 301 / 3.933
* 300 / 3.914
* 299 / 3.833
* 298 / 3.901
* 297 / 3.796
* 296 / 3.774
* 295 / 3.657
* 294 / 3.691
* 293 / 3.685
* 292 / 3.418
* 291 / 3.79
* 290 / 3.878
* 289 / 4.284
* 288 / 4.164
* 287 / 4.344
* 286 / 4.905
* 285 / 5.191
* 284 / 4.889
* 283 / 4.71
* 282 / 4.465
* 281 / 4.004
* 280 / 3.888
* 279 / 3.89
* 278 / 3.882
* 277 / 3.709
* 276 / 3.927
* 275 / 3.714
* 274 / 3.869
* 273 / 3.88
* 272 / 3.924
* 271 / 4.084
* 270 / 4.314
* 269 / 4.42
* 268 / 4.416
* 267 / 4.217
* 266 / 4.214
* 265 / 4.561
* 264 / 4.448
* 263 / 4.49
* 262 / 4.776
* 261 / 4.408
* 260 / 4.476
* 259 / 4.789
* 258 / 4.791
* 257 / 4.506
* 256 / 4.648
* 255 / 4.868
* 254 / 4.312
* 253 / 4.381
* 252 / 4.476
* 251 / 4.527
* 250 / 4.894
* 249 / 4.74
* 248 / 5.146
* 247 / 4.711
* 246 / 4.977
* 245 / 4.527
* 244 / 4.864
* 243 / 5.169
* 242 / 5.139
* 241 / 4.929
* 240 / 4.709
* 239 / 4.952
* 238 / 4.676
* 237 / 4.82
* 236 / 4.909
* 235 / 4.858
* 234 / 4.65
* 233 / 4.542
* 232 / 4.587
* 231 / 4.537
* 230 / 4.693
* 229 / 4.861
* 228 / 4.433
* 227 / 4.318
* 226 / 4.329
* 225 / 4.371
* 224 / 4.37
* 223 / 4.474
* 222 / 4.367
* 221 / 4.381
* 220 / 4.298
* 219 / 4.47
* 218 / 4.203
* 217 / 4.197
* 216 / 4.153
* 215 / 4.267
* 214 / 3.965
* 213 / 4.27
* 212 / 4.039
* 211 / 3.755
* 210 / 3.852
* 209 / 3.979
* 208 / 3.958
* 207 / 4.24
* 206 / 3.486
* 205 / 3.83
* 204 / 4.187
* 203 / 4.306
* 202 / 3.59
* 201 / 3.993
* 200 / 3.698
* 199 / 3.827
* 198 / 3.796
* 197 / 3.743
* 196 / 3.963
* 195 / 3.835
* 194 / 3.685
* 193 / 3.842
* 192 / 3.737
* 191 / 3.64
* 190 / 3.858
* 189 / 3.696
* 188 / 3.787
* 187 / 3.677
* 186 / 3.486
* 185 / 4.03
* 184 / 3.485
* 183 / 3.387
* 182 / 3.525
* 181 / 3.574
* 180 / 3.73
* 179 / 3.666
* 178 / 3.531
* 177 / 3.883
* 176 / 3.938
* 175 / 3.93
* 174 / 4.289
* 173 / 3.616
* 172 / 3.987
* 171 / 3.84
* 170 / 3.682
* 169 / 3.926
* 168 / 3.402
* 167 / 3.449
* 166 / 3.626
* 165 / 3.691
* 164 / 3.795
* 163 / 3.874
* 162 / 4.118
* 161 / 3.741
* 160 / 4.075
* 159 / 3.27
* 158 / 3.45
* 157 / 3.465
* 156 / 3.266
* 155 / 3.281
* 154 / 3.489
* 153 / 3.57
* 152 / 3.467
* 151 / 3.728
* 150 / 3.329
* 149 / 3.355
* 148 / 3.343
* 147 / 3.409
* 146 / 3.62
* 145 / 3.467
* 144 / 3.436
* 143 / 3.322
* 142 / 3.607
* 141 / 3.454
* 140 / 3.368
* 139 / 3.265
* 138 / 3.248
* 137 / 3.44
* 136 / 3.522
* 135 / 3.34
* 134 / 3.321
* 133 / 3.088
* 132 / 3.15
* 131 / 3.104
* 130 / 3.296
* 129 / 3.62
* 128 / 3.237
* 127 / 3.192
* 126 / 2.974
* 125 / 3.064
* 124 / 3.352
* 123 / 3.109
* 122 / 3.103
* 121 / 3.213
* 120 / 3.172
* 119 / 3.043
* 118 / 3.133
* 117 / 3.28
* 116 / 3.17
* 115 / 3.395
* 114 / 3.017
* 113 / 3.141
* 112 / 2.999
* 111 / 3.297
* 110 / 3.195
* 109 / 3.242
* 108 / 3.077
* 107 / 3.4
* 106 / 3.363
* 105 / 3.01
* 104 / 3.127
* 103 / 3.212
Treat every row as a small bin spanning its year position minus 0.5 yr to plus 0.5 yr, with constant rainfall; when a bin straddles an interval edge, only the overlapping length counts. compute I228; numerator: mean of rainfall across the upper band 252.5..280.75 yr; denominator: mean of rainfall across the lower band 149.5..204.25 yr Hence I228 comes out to 1.15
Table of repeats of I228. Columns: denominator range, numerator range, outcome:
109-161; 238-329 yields 1.27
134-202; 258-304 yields 1.14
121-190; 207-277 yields 1.26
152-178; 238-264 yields 1.28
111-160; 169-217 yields 1.16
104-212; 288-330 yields 1.10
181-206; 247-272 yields 1.20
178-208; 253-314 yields 1.09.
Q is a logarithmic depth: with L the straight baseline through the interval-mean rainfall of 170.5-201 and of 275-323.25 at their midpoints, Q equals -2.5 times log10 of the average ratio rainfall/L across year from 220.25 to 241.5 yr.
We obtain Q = -0.20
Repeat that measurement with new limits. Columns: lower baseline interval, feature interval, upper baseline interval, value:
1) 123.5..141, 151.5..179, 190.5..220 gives -0.03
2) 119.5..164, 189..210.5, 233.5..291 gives 0.02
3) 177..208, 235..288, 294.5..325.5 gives -0.18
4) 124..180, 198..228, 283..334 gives -0.11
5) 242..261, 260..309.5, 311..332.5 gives 0.09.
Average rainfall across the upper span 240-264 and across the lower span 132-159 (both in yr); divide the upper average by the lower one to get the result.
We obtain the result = 1.4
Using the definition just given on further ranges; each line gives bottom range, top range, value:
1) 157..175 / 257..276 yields 1.15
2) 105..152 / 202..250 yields 1.36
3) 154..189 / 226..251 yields 1.29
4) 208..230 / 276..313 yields 0.93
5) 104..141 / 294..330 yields 1.21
